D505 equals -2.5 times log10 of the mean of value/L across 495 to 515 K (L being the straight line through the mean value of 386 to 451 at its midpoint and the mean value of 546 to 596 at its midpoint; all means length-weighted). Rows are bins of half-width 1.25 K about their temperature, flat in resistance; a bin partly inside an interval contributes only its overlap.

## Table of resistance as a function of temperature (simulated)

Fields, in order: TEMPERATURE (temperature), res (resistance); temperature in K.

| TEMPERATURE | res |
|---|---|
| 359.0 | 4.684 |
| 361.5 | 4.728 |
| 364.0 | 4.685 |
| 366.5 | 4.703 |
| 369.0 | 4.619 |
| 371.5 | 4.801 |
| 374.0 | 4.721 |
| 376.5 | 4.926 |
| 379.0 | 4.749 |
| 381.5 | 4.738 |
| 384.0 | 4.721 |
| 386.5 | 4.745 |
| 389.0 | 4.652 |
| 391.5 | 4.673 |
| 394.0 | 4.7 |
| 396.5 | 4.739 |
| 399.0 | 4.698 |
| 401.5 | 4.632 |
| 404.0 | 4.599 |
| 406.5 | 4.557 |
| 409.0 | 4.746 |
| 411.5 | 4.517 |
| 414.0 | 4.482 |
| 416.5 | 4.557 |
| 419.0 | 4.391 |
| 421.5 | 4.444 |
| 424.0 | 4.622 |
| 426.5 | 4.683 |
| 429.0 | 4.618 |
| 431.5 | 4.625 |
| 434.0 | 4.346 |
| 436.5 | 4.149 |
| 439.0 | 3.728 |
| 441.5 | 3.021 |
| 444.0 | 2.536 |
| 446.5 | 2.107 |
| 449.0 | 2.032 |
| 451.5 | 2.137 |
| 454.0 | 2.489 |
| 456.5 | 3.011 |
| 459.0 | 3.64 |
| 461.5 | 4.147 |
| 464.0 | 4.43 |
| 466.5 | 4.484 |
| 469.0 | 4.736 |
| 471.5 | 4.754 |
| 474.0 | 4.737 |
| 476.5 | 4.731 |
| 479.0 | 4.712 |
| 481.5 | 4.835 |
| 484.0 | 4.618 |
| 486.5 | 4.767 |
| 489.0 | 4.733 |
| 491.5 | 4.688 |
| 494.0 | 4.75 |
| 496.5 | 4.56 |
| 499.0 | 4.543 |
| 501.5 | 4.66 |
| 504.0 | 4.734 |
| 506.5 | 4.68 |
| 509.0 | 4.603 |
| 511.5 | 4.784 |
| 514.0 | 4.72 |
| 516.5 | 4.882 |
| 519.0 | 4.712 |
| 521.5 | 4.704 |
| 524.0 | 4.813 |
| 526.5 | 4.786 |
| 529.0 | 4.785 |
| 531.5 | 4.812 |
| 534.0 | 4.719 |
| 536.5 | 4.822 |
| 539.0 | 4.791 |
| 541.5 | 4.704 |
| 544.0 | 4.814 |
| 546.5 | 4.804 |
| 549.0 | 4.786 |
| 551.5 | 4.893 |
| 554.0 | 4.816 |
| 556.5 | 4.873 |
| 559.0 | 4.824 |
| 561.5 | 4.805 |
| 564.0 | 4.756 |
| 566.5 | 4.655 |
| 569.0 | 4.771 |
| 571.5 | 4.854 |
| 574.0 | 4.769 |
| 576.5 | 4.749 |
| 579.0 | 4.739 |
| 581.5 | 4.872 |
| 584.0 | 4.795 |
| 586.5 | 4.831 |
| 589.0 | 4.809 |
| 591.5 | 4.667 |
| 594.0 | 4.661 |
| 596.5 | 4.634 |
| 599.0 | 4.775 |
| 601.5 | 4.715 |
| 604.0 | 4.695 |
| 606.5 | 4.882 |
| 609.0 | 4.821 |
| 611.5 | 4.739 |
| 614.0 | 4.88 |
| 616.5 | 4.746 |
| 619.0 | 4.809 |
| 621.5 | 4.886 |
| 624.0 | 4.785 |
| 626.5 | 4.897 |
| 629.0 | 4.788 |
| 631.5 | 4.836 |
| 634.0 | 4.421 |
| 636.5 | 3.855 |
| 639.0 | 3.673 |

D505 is -0.032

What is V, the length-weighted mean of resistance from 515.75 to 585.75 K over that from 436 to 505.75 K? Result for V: 1.19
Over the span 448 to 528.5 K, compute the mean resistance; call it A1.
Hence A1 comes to 4.37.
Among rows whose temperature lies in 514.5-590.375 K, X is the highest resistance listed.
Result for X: 4.893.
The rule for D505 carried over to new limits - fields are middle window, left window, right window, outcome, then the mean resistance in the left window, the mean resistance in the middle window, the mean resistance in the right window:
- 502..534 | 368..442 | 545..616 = -0.01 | 4.56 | 4.75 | 4.78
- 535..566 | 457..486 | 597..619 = -0.03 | 4.5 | 4.8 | 4.78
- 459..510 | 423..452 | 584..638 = -0.19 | 3.58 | 4.62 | 4.72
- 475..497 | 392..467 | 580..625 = -0.11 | 4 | 4.72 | 4.78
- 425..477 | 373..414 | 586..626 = 0.25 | 4.69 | 3.76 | 4.77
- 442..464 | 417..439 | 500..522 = 0.50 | 4.44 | 2.87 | 4.72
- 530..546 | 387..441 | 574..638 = -0.03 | 4.51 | 4.78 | 4.73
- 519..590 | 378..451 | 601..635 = -0.04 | 4.25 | 4.79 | 4.78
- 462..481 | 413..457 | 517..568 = -0.15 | 3.67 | 4.64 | 4.79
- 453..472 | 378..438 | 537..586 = 0.18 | 4.6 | 3.95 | 4.79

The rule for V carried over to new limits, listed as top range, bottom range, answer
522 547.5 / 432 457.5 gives 1.59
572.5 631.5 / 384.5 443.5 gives 1.07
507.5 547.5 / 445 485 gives 1.24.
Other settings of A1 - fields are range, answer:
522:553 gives 4.79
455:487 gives 4.41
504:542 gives 4.75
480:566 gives 4.75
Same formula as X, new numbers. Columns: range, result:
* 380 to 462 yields 4.746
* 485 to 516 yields 4.784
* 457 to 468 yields 4.484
